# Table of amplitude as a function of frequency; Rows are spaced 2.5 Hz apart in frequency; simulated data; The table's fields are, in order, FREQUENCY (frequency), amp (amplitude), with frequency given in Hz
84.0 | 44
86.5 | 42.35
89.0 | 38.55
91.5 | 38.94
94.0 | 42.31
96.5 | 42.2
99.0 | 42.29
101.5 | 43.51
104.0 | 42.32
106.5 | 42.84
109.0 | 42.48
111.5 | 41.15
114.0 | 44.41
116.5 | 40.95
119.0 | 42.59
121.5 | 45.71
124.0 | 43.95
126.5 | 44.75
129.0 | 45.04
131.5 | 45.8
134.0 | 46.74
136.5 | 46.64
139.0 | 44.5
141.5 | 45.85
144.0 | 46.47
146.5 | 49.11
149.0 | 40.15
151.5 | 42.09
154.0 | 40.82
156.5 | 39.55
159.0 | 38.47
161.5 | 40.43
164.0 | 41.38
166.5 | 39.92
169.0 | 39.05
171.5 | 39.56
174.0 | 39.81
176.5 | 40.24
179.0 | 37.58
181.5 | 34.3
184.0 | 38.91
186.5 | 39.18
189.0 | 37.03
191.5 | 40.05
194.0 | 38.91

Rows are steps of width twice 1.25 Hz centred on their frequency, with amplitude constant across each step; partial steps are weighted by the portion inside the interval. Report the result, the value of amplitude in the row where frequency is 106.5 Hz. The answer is 42.84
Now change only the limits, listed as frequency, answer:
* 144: 46.47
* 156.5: 39.55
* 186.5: 39.18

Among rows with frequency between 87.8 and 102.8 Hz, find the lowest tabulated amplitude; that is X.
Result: 38.55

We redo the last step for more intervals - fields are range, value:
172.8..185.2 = 34.3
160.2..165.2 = 40.43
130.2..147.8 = 44.5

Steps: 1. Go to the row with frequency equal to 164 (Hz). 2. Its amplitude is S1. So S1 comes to 41.38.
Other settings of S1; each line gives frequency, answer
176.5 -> 40.24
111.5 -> 41.15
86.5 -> 42.35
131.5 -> 45.8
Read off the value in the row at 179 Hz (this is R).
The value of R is 37.58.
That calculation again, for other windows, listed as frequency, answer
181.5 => 34.3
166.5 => 39.92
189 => 37.03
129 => 45.04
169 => 39.05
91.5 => 38.94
